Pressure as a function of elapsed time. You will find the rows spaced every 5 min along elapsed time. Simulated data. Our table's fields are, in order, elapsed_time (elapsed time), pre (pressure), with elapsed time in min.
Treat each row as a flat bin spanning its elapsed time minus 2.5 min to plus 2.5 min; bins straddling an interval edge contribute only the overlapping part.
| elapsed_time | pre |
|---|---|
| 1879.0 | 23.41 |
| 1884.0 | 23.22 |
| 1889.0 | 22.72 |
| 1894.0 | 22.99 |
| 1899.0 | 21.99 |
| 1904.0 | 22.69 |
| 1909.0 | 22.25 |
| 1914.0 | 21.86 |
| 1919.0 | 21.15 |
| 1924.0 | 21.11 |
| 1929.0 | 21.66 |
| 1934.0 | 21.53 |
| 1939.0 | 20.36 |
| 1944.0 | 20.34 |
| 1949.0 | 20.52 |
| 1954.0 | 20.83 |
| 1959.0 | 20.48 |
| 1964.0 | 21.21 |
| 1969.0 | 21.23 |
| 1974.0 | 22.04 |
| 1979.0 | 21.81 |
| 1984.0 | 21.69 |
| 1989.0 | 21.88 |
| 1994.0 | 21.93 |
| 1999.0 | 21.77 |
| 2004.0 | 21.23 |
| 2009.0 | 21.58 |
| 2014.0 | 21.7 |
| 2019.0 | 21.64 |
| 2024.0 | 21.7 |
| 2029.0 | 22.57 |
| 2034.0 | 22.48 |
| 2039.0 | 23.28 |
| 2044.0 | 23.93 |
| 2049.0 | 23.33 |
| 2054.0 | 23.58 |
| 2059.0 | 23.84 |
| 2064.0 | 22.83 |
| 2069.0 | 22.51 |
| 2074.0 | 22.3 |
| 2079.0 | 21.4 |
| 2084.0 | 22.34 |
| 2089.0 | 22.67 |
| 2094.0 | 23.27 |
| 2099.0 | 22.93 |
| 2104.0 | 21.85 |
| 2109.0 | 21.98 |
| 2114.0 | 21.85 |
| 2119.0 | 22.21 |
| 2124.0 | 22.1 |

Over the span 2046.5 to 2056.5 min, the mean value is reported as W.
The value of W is 23.5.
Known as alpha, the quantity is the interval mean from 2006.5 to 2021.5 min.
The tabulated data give 21.6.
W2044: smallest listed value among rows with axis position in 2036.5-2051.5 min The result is 23.28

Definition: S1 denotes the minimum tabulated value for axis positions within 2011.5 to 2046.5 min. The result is 21.64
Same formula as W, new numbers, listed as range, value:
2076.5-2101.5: 22.5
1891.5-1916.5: 22.4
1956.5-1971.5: 21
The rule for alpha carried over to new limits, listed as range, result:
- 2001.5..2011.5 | 21.4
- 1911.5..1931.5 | 21.4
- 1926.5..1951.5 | 20.9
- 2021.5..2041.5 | 22.5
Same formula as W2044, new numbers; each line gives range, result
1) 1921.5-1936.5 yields 21.11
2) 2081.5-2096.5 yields 22.34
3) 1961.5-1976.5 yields 21.21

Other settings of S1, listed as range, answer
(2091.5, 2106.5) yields 21.85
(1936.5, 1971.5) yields 20.34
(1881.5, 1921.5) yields 21.15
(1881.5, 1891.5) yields 22.72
